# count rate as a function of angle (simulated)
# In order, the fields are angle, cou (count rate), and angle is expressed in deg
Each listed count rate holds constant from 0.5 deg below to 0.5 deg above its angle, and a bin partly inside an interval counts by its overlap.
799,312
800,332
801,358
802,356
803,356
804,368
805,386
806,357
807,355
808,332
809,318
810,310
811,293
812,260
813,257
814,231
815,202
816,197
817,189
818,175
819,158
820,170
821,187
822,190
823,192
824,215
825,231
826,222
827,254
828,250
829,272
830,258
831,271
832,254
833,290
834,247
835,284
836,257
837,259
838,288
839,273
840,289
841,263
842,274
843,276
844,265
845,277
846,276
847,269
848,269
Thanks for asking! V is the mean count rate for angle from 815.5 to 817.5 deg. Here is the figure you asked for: 193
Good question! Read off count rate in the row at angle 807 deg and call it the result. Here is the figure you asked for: 355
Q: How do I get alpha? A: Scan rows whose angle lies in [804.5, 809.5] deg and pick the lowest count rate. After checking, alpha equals 318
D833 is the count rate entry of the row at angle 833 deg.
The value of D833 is 290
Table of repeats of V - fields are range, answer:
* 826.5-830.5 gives 258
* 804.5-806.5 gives 372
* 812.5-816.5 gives 222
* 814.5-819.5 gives 184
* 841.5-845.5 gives 273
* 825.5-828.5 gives 242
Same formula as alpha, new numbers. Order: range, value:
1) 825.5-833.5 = 222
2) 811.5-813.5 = 257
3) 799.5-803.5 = 332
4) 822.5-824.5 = 192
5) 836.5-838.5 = 259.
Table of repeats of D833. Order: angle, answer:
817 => 189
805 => 386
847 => 269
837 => 259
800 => 332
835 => 284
